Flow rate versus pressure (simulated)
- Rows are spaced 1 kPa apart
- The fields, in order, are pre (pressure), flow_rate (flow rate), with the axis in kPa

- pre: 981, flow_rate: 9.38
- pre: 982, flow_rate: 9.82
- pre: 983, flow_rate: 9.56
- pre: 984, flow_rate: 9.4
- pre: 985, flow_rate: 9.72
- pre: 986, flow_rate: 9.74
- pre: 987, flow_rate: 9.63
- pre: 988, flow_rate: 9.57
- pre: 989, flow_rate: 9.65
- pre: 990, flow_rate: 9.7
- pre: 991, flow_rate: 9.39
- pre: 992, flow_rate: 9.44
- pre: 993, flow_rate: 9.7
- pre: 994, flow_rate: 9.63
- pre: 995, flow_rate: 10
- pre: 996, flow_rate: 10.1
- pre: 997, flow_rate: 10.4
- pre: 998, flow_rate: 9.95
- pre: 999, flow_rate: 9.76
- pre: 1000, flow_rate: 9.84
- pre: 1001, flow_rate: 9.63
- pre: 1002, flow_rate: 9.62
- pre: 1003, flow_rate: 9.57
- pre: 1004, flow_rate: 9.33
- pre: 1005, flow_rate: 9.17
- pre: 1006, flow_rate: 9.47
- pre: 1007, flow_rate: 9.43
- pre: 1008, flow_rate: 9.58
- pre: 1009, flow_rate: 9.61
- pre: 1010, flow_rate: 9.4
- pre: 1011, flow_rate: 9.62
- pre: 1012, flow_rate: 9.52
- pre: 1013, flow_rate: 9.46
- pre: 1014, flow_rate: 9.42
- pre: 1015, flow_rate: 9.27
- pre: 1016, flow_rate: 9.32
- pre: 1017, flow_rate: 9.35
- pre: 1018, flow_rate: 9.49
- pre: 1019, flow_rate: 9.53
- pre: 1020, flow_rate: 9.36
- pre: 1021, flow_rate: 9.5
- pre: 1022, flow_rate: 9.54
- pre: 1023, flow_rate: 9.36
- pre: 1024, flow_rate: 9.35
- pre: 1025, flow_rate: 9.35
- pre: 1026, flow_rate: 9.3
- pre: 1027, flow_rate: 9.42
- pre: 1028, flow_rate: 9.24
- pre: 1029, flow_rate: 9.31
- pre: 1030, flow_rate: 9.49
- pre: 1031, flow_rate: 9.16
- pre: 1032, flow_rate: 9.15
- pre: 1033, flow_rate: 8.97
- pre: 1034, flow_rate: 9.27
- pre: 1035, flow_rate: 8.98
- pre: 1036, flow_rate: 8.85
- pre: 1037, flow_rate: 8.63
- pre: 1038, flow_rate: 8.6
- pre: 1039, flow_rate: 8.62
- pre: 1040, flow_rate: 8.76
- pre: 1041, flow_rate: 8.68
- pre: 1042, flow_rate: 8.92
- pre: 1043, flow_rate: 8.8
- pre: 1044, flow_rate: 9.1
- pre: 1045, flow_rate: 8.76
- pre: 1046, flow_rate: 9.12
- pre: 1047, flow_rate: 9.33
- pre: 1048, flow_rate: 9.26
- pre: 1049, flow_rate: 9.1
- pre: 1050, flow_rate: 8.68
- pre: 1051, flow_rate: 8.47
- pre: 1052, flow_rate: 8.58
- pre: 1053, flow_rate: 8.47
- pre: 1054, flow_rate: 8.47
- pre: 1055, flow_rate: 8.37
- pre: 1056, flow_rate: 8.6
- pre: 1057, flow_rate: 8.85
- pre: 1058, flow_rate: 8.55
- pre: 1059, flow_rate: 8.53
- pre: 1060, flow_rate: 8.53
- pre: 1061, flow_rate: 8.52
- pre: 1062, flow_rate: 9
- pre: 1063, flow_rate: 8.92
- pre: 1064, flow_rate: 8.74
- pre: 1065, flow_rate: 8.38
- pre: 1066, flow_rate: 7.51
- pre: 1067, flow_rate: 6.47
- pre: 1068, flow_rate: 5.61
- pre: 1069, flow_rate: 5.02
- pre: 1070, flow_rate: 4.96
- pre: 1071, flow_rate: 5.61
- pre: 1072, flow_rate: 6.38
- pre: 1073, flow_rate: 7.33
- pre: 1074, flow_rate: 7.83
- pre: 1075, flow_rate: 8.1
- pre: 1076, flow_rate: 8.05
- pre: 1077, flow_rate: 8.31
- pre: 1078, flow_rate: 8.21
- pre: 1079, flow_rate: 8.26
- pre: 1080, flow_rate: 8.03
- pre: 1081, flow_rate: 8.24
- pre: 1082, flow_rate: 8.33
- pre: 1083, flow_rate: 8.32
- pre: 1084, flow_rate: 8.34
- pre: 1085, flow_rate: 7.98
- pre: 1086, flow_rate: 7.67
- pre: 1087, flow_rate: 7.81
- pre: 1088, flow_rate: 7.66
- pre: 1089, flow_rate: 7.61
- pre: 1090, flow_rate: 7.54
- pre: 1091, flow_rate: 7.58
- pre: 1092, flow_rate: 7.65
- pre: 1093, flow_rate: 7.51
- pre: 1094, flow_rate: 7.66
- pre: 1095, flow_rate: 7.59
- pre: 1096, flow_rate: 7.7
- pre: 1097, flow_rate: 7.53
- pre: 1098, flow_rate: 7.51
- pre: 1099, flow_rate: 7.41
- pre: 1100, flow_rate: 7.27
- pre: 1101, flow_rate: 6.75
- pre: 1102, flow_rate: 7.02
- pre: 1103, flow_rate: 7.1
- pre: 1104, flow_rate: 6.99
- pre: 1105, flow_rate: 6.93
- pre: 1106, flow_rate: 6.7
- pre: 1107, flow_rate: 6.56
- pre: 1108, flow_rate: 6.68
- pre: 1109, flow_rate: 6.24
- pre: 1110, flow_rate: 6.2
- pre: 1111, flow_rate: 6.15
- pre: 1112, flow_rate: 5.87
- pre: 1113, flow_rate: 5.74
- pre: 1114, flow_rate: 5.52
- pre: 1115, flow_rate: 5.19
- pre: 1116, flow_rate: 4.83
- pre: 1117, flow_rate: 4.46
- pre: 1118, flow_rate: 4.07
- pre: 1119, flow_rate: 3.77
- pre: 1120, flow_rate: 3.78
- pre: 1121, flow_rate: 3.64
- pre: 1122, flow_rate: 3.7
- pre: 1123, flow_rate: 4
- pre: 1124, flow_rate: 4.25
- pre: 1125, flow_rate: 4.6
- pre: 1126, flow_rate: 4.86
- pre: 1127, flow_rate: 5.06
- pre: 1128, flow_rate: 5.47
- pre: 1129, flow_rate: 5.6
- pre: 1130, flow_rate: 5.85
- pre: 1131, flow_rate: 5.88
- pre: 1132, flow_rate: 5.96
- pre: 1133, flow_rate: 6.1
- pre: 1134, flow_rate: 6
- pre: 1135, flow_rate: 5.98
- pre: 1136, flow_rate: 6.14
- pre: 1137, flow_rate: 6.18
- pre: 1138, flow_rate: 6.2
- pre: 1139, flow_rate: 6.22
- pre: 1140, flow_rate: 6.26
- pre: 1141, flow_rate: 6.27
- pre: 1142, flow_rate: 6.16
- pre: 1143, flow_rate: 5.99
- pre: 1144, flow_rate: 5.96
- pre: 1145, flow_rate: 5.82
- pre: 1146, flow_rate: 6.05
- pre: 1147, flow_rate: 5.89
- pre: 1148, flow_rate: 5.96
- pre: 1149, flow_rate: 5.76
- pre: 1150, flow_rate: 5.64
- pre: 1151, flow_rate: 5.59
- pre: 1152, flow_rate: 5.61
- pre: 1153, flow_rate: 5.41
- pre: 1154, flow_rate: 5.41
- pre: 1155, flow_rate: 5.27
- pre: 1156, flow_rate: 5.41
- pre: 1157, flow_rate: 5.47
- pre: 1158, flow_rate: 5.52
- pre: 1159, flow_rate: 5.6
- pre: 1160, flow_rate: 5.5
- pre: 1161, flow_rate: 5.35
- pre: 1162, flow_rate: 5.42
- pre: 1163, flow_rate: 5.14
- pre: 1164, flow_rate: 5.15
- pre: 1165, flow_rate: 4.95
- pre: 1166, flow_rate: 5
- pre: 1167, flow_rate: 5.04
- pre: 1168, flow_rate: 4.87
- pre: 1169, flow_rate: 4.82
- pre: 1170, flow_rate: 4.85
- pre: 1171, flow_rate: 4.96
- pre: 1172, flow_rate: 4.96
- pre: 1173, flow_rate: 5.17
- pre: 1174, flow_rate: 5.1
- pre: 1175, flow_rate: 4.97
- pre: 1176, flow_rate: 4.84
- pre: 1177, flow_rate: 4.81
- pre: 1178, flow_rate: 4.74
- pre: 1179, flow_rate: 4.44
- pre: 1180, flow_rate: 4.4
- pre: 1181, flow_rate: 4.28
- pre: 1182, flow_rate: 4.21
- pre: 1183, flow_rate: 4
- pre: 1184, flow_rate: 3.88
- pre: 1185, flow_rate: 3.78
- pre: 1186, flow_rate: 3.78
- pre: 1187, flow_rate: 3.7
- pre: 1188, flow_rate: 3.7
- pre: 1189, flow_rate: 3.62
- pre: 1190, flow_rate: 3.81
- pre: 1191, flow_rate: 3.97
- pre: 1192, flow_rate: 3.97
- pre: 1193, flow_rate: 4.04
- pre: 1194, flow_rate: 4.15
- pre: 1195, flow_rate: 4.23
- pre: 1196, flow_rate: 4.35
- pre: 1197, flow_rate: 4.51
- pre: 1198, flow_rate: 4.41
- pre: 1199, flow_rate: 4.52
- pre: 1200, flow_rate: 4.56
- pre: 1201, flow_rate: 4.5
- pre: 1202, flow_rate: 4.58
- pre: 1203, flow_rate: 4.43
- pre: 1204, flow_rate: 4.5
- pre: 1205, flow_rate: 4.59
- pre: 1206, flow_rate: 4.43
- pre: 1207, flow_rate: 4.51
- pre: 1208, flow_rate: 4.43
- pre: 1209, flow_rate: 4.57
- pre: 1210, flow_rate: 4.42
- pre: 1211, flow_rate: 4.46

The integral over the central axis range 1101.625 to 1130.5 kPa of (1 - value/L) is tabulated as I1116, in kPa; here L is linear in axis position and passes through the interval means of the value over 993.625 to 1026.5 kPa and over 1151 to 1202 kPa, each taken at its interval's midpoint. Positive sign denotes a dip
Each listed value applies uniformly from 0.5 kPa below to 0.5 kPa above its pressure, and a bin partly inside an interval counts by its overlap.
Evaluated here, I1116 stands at 4.8 kPa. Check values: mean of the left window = 9.55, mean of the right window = 4.69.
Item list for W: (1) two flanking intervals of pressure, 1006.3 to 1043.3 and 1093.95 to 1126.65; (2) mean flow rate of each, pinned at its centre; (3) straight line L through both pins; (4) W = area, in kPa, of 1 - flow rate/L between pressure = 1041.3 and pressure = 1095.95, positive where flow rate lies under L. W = -3.9 kPa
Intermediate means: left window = 9.24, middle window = 8.02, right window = 5.86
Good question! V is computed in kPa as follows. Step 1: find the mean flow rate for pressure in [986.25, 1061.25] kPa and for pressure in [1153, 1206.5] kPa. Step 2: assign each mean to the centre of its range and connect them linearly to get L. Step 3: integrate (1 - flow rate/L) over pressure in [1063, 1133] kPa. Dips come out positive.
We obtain 5.0 kPa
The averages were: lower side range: 9.24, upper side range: 4.64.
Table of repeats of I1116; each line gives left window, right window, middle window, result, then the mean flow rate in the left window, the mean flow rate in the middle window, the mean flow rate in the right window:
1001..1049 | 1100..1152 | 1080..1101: -2.4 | 9.24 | 7.73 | 5.69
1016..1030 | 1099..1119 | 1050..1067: -0.9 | 9.39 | 8.47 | 6.09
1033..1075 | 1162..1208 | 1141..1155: -0.6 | 8.23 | 5.79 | 4.48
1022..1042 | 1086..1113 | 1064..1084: 1.2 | 9.09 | 7.37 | 7.11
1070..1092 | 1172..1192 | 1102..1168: 2.9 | 7.7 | 5.56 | 4.28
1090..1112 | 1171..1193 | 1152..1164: -0.7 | 7.07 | 5.41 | 4.3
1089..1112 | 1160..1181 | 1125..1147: 0.4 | 7.09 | 5.88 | 4.95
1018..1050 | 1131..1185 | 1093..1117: 1.2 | 9.12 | 6.63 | 5.36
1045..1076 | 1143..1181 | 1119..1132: 3.1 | 7.99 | 4.74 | 5.26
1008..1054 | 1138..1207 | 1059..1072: 1.4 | 9.14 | 7.29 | 4.92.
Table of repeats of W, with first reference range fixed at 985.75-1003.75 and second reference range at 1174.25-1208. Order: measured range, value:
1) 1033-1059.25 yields -1.52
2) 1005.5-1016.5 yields -0.21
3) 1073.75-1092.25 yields -1.76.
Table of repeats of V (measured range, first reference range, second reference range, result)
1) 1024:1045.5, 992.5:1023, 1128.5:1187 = -0.5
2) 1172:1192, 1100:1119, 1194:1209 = 2.2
